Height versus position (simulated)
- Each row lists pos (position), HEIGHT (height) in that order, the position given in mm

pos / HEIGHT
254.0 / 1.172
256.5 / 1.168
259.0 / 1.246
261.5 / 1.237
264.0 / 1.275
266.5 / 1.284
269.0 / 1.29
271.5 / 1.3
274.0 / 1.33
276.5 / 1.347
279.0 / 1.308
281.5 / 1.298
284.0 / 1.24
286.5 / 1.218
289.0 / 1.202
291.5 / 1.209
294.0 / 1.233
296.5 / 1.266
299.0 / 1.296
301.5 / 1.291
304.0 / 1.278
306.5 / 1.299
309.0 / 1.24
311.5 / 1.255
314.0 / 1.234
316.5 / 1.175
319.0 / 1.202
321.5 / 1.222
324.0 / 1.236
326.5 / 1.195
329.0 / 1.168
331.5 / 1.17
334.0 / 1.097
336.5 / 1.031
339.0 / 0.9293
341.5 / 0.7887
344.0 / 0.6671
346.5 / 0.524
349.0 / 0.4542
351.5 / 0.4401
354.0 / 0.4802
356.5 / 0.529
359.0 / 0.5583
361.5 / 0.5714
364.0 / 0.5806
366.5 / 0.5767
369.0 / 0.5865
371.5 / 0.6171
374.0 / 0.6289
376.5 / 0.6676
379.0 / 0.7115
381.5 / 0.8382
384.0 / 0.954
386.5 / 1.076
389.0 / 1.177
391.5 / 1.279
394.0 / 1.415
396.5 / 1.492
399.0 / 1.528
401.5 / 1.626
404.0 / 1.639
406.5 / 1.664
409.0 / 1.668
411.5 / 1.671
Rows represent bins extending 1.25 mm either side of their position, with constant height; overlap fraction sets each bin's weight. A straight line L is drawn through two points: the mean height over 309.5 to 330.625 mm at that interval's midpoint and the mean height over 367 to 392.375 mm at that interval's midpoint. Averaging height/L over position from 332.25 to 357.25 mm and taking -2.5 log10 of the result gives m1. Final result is 0.45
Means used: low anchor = 1.21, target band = 0.707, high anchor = 0.839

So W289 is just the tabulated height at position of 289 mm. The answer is 1.202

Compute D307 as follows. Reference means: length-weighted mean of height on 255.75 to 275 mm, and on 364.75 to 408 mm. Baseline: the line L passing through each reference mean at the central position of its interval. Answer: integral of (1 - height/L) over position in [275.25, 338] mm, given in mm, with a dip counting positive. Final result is -1.1 mm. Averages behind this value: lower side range 1.27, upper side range 1.08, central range 1.23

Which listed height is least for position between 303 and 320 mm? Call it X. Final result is 1.175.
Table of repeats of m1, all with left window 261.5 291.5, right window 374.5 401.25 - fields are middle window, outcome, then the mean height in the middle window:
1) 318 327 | 0.00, 1.22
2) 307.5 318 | 0.00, 1.23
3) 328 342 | 0.15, 1.04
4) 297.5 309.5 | -0.04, 1.28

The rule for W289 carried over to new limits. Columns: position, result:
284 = 1.24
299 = 1.296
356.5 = 0.529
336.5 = 1.031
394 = 1.415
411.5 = 1.671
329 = 1.168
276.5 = 1.347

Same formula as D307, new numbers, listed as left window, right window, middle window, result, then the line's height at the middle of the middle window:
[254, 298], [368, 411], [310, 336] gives 0.6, 1.22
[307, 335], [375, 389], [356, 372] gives 6.5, 0.972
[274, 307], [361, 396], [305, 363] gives 8.1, 1.06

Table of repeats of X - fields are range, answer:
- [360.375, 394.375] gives 0.5714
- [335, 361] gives 0.4401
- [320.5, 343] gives 0.7887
